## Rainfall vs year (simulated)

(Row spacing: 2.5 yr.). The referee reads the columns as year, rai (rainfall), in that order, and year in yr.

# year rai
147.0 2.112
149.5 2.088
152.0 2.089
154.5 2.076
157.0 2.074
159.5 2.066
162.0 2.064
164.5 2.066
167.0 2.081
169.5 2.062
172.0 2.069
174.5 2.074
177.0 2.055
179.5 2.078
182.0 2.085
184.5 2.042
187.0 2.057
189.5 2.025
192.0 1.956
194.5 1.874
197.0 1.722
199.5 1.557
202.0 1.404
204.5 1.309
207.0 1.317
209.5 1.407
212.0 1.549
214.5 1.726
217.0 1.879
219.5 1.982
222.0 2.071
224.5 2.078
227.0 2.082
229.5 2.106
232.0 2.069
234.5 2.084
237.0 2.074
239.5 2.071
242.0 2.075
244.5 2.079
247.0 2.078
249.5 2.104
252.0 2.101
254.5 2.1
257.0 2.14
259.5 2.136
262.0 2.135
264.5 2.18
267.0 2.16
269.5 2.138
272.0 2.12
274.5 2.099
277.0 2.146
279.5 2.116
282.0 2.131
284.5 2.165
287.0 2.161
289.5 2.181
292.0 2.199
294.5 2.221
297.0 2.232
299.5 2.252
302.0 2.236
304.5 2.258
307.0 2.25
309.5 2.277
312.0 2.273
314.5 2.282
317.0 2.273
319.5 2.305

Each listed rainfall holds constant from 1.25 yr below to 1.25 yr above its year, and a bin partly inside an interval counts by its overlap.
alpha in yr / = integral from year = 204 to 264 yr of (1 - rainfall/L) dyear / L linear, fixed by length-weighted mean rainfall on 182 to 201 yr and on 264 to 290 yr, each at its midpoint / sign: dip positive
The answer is 1.9 yr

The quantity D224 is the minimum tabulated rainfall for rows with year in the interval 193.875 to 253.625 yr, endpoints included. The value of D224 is 1.309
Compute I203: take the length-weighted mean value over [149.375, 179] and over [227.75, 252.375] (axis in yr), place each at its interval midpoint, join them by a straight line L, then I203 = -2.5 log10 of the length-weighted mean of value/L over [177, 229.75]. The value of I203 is 0.14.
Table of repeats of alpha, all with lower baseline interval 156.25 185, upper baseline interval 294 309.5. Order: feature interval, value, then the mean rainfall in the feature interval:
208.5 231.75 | 2.69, 1.89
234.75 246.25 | 0.46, 2.08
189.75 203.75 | 2.61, 1.71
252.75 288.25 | 1.06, 2.14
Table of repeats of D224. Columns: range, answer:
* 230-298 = 2.069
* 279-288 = 2.116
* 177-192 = 1.956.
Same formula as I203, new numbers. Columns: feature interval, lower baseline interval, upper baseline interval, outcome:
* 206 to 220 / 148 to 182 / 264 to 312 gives 0.28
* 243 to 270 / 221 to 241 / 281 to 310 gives 0.01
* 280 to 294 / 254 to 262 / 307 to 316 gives 0.02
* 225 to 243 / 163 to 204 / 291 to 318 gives -0.01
